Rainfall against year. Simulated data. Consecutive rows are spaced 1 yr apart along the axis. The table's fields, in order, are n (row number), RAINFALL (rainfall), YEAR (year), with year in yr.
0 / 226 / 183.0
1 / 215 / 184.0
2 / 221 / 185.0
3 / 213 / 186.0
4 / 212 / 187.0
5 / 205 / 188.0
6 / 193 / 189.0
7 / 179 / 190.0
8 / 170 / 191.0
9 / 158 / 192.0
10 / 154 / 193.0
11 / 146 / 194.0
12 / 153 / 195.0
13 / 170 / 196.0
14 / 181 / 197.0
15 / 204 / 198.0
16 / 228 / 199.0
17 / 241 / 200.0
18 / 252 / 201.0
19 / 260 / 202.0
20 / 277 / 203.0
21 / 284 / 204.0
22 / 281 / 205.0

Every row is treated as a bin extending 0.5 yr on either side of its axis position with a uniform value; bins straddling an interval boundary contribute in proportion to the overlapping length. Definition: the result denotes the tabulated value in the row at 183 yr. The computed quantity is 226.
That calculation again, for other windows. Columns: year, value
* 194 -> 146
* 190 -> 179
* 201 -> 252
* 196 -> 170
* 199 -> 228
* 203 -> 277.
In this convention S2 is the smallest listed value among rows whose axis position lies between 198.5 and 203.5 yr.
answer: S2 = 228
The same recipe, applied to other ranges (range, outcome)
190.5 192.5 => 158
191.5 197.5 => 146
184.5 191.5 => 170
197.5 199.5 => 204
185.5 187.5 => 212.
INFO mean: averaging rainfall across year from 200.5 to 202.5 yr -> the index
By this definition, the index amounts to 256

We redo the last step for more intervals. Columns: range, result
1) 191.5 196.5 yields 156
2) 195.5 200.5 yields 205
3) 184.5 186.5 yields 217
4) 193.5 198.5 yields 171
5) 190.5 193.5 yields 161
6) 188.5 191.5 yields 181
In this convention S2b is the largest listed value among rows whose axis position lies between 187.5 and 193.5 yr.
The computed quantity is 205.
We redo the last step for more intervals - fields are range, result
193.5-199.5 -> 228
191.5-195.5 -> 158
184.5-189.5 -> 221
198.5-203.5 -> 277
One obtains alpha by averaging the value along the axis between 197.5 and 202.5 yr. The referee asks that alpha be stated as 237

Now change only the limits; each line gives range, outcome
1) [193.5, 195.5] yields 150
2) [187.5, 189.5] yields 199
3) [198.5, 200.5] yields 234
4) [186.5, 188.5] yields 208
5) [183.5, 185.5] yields 218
